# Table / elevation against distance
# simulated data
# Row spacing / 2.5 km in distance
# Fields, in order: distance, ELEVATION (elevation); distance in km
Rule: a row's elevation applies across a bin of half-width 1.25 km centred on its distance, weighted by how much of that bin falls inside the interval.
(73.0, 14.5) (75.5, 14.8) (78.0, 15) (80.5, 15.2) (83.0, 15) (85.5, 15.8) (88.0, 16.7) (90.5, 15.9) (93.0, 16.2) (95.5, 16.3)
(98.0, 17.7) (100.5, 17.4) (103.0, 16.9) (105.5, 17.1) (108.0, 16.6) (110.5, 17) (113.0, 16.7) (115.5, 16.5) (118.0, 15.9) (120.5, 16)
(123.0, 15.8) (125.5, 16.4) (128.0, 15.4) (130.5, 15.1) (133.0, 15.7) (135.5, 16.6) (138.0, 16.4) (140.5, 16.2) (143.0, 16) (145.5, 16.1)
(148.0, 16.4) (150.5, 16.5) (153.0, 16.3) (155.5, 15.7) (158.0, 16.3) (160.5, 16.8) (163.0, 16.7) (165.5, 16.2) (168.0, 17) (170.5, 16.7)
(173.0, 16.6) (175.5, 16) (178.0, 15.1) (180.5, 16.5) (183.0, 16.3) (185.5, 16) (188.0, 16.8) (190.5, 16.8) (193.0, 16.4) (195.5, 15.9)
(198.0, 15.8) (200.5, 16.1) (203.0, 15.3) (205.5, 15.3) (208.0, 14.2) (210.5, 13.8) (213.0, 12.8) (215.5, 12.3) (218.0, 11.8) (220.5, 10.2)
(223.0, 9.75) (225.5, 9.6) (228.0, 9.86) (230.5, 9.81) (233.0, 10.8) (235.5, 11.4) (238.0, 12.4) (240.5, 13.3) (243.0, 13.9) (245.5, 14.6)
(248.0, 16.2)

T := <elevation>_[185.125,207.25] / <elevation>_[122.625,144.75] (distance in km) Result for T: 1.00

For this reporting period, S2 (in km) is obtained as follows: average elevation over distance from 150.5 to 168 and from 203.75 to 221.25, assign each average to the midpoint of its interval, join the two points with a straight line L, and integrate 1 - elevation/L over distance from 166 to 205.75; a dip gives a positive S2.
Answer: -4.0 km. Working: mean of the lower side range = 16.4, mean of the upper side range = 13.1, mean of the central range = 16.2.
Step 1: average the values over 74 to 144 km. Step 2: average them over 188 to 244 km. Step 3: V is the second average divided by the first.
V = 0.8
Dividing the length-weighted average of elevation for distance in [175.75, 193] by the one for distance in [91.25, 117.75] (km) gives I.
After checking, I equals 0.97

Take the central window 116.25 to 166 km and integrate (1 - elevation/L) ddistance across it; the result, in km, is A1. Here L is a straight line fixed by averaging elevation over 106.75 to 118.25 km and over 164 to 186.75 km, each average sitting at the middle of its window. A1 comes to 1.0 km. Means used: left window 16.6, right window 16.3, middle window 16.1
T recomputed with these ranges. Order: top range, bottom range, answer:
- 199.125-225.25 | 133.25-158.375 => 0.80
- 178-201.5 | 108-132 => 1.01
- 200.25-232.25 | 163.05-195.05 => 0.75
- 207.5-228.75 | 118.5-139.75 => 0.72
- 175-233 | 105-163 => 0.86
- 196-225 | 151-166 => 0.82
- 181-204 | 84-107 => 0.97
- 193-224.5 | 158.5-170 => 0.82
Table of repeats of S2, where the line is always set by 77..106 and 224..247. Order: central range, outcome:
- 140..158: -2.14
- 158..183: -4.71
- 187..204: -4.10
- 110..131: -1.01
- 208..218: -0.40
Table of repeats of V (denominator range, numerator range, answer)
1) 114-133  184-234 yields 0.85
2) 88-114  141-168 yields 0.97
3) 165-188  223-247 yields 0.72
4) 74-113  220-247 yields 0.71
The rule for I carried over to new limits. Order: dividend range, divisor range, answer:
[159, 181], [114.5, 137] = 1.03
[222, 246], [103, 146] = 0.71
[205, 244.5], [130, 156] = 0.74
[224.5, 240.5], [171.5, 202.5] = 0.67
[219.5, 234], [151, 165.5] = 0.61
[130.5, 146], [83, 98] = 0.99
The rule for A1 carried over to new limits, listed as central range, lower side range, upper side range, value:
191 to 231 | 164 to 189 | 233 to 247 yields 3.84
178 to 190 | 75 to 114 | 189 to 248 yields -1.89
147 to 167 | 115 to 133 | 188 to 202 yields -0.44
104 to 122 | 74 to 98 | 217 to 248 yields -1.85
